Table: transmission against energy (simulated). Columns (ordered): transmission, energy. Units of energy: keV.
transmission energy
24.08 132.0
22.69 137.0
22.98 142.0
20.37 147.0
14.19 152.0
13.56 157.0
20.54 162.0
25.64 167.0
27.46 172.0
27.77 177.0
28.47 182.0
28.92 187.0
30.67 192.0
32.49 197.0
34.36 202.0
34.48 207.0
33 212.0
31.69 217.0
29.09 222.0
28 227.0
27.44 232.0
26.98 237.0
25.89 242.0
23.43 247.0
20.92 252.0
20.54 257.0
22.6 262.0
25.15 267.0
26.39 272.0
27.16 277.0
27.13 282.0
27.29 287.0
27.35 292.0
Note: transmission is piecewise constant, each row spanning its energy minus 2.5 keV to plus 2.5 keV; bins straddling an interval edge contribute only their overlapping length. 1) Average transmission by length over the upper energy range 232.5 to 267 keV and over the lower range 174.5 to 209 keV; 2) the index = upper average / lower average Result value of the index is 0.8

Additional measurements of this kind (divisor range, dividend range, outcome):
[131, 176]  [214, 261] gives 1.21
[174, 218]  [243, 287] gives 0.78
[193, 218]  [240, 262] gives 0.68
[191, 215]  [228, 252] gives 0.77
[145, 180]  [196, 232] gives 1.47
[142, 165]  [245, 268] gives 1.24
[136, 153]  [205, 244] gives 1.45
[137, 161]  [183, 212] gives 1.74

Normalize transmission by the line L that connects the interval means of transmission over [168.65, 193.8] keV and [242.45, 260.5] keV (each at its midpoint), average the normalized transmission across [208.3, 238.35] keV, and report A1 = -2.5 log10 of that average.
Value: -0.20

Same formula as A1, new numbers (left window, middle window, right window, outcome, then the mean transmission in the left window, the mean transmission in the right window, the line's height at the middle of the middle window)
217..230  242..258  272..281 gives 0.24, 29.1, 26.9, 28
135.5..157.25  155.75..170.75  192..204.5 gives 0.13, 19.1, 32.9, 23.6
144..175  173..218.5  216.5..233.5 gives -0.24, 20.5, 28.8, 25.1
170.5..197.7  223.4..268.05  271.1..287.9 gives 0.13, 29.2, 27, 27.8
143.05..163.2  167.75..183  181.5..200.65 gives -0.11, 17.4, 30.6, 25.1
